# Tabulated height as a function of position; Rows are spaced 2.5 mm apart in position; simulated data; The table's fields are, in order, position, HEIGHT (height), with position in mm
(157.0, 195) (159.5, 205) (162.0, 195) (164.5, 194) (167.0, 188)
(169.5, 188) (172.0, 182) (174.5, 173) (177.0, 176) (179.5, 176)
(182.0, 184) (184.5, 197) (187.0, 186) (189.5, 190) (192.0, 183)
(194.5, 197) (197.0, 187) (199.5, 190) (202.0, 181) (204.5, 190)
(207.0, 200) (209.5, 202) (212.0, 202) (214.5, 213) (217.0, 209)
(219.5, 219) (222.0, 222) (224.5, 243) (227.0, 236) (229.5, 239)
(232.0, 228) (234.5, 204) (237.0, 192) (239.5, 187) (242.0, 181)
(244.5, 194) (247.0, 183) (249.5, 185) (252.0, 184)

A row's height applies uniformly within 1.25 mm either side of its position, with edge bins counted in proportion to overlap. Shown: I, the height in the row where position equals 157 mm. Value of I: 195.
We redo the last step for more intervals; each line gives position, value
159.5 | 205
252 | 184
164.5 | 194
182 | 184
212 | 202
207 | 200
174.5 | 173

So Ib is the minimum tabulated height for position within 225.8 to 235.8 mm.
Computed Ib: 204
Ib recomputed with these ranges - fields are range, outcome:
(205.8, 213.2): 200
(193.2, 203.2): 181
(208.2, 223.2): 202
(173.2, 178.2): 173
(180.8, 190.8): 184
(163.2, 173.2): 182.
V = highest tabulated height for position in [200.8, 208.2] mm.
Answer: 200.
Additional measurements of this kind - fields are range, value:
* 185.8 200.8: 197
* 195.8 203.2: 190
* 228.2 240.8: 239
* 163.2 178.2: 194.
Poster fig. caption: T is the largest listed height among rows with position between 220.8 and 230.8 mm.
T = 243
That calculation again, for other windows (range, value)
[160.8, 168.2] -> 195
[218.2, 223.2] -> 222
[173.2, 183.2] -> 184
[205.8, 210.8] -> 202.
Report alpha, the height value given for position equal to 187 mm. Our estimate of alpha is 186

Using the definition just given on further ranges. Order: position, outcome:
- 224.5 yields 243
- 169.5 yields 188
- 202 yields 181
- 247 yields 183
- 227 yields 236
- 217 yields 209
